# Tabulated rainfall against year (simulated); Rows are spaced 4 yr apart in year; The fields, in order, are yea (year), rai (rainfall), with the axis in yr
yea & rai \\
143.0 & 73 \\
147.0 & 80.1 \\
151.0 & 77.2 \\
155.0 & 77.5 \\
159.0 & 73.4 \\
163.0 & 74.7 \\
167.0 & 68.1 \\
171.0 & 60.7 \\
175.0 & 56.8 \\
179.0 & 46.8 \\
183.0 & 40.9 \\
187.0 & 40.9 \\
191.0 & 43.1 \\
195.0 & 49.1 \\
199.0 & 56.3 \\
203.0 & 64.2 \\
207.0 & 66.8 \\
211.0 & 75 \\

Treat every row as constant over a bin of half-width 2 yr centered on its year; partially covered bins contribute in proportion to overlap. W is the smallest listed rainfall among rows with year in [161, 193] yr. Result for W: 40.9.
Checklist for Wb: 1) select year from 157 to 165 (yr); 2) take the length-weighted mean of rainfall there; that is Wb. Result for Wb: 74.1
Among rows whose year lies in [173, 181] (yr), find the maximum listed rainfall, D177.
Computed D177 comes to 56.8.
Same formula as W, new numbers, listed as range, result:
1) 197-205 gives 56.3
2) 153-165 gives 73.4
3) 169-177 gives 56.8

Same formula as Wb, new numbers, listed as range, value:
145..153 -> 78.7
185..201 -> 47.4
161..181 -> 61.4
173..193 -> 45.7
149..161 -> 76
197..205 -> 60.2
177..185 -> 43.8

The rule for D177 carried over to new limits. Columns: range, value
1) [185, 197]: 49.1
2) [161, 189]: 74.7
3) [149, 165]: 77.5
